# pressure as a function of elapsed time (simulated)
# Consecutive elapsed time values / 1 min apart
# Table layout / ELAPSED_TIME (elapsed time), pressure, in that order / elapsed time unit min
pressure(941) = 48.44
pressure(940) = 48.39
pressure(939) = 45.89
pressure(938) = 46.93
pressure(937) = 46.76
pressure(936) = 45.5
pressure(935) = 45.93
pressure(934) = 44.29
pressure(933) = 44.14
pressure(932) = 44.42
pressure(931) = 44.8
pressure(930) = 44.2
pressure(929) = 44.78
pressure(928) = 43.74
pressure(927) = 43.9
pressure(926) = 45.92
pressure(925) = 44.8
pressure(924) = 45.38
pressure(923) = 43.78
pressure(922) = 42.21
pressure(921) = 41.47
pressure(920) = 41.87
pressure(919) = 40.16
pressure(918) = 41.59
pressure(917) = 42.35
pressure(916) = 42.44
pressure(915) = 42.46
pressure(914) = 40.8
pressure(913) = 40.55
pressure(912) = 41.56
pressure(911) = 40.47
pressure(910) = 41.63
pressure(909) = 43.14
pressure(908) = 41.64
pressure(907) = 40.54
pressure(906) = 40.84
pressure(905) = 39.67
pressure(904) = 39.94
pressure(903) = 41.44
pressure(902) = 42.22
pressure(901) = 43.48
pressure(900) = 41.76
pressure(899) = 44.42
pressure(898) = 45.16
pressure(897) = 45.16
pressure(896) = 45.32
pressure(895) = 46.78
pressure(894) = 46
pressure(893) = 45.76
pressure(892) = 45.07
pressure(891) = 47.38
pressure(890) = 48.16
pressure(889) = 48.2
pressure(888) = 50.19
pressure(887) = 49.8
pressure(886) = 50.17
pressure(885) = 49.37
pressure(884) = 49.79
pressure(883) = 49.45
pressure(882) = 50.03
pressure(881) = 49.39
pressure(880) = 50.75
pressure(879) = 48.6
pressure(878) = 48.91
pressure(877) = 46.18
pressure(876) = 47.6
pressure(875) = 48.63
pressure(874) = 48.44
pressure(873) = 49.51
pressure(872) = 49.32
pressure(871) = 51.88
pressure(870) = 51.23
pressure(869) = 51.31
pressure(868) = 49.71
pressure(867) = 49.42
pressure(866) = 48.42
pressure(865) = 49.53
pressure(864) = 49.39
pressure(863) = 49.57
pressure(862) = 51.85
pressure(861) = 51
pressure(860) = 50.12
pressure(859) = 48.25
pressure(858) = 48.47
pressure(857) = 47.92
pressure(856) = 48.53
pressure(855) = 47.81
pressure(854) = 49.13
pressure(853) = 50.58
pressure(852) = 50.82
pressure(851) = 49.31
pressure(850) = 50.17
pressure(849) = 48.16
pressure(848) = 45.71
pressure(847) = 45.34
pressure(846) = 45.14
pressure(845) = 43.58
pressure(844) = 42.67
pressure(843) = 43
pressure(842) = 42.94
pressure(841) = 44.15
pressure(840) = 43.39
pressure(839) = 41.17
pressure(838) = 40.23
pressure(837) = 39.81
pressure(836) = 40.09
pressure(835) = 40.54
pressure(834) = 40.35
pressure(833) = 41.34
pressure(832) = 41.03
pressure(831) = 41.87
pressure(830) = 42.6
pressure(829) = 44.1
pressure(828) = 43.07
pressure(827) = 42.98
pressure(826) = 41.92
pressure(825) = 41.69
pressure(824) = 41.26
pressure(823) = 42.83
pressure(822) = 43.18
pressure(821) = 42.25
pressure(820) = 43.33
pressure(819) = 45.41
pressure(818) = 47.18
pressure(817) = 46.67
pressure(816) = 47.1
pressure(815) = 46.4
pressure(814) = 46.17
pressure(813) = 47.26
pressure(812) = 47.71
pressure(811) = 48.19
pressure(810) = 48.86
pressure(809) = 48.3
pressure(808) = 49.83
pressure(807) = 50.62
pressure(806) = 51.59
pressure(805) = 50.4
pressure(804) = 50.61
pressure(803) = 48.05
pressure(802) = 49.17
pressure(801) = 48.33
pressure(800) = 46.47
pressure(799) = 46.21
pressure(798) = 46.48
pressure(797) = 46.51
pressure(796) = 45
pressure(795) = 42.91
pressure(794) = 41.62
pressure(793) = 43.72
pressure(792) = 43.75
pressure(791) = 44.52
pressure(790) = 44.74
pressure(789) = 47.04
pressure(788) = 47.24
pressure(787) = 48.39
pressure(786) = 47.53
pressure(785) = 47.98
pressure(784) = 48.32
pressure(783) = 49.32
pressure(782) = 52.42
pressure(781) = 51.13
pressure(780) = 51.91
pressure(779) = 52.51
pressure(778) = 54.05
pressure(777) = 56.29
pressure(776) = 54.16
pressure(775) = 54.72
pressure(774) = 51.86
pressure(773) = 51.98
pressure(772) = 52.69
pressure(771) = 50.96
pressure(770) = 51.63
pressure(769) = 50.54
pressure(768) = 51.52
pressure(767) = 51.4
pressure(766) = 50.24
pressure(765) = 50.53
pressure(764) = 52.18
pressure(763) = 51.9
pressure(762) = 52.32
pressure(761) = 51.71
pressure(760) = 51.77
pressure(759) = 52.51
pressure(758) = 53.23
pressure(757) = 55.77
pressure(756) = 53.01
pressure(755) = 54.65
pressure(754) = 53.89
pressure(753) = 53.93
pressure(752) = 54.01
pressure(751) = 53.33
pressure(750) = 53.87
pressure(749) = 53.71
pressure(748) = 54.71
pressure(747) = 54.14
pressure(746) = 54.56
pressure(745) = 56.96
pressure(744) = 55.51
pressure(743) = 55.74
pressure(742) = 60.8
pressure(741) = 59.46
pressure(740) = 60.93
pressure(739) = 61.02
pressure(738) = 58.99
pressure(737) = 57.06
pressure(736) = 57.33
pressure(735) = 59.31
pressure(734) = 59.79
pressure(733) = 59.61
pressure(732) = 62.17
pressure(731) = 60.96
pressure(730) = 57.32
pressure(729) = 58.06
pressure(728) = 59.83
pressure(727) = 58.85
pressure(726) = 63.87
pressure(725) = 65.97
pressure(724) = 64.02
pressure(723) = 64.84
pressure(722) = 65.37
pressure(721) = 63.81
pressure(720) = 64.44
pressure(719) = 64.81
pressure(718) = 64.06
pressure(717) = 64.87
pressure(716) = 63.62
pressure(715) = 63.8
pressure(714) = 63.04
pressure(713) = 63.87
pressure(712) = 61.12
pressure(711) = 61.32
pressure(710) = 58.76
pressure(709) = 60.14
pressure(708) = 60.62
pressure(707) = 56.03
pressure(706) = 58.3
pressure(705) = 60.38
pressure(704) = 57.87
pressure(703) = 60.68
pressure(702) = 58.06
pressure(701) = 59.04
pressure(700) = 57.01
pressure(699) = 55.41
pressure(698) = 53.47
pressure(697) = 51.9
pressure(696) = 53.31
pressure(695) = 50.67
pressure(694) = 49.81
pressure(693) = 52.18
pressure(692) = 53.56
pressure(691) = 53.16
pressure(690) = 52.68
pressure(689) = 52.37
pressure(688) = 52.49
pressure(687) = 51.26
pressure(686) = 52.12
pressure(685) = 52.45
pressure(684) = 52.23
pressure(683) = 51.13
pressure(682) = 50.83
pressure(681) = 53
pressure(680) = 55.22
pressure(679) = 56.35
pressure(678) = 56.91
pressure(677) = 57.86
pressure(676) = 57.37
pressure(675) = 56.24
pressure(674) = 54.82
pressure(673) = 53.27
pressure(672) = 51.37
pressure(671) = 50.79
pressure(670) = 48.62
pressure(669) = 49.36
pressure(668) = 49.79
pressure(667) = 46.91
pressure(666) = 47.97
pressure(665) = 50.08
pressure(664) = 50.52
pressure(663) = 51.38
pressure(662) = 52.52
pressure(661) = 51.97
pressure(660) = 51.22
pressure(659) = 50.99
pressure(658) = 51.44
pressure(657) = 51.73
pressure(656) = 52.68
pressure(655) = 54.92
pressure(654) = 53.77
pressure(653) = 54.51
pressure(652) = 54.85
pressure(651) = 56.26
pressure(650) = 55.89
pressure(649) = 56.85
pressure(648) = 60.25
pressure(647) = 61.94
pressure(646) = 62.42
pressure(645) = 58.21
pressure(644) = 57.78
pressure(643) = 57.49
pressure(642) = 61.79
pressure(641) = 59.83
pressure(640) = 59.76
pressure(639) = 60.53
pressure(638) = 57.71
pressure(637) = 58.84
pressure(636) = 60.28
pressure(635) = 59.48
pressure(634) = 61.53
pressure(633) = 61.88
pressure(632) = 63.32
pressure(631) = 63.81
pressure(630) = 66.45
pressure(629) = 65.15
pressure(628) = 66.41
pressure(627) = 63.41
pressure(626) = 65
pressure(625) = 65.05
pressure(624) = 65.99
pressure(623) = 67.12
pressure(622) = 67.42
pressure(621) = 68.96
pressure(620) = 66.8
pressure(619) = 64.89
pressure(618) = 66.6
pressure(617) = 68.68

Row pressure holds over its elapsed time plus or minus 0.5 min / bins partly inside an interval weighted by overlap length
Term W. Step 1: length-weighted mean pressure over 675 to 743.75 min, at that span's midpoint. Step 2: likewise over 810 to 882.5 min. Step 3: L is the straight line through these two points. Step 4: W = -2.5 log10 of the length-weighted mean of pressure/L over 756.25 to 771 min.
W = 0.03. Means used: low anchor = 58.1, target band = 51.9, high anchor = 46.3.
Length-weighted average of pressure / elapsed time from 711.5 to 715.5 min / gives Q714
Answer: 63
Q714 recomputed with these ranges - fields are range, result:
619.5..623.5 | 67.6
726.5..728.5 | 59.3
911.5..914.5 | 41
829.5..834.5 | 41.4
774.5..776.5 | 54.4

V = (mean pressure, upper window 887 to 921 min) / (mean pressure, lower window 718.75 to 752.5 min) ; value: 0.7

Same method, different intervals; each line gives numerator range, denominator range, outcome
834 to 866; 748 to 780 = 0.88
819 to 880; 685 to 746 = 0.79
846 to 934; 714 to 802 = 0.85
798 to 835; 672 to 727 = 0.79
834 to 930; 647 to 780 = 0.82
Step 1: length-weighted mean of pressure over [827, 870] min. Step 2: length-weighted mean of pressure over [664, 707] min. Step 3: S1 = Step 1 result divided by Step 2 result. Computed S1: 0.9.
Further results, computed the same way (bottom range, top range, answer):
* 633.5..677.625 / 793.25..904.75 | 0.84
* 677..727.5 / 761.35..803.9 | 0.85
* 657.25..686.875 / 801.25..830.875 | 0.88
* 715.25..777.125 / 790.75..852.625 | 0.79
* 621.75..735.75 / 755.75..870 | 0.83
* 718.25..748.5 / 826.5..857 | 0.74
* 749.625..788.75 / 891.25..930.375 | 0.83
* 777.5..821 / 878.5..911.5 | 0.96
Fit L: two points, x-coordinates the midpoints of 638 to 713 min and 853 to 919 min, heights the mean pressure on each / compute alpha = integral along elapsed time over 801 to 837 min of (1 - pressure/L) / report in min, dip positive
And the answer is 2.93 min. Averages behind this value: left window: 54.9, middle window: 45.2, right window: 46.5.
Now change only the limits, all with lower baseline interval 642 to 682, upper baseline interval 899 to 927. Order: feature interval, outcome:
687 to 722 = -4.2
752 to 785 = -2.2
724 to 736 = -2.3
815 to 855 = 1.5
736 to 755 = -2.3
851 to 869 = -2.0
